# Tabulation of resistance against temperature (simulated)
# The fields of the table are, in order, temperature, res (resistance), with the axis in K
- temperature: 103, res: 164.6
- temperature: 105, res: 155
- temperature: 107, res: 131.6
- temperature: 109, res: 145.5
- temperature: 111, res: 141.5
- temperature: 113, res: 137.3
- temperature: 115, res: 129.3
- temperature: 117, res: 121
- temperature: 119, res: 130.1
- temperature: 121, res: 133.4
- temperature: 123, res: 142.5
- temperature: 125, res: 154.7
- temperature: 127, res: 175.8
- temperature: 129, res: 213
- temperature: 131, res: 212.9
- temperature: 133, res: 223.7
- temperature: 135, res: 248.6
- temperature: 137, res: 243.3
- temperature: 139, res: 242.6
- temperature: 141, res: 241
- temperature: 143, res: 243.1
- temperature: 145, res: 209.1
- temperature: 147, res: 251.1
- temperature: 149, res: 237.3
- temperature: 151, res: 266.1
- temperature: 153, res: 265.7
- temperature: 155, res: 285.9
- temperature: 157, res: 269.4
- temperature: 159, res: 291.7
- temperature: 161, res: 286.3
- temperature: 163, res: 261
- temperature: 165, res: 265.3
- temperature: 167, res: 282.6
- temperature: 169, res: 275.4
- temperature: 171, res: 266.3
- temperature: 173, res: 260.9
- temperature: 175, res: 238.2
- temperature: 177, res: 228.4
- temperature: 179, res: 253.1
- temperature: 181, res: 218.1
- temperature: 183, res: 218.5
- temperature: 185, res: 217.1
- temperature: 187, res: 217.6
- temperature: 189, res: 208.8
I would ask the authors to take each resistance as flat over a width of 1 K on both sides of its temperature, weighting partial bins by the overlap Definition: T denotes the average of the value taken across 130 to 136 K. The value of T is 228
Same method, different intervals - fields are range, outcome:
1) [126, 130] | 194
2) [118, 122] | 132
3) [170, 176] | 255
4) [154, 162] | 283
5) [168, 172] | 271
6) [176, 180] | 241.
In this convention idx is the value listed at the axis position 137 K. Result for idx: 243.3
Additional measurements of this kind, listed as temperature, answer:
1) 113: 137.3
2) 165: 265.3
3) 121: 133.4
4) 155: 285.9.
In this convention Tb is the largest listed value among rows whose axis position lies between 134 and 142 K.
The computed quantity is 248.6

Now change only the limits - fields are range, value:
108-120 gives 145.5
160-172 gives 286.3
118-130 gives 213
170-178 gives 266.3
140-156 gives 285.9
